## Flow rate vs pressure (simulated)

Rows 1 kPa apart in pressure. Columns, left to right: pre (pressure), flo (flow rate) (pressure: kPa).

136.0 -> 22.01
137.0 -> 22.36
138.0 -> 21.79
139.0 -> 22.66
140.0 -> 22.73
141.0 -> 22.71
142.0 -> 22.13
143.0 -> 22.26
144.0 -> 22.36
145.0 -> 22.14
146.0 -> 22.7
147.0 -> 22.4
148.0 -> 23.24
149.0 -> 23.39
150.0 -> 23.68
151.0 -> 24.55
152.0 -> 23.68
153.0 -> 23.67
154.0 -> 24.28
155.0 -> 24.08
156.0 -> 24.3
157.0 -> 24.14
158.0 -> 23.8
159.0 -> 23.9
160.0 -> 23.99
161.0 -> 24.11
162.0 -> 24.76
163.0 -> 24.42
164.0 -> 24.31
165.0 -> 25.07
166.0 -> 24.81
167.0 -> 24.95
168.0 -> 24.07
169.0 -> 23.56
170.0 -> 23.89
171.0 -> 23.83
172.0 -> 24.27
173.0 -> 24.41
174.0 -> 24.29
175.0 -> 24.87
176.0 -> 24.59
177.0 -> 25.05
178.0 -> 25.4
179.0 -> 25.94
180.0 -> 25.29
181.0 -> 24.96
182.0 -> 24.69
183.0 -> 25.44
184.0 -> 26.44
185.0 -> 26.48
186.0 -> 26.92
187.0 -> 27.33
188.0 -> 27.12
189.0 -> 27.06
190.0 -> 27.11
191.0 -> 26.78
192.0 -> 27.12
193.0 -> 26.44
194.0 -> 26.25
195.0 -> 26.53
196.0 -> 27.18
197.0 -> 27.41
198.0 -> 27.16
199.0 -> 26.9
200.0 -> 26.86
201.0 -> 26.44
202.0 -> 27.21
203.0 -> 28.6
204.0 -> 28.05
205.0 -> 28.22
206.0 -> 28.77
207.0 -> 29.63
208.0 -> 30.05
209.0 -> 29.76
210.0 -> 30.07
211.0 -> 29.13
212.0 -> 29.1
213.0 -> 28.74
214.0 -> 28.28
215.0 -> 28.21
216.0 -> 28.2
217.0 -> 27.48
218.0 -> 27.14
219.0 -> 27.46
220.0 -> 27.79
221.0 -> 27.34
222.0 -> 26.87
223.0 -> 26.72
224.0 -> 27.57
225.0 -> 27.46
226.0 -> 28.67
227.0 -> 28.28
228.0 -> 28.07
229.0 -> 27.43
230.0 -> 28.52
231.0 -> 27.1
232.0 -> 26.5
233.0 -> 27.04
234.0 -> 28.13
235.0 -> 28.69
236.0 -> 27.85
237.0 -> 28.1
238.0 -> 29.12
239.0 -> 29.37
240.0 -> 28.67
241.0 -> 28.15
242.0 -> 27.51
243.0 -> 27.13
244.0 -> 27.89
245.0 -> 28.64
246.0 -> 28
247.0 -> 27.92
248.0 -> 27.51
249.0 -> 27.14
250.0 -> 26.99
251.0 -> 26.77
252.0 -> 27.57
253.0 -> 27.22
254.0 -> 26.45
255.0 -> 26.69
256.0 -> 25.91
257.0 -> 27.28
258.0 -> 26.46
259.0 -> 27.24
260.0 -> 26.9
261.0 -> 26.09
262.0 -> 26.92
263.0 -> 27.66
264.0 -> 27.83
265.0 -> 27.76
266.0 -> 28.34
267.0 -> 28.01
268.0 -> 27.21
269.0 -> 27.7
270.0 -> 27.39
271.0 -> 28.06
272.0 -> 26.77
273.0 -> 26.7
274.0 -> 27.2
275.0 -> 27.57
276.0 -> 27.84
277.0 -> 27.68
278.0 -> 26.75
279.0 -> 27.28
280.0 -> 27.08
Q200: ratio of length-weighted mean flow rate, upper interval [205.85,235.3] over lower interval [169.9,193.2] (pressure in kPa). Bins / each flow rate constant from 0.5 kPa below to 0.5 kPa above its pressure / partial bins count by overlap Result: 1.10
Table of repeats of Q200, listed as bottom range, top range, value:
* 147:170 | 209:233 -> 1.16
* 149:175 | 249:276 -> 1.12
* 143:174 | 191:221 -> 1.17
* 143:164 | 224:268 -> 1.17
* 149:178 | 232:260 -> 1.14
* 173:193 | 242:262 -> 1.05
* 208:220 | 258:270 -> 0.96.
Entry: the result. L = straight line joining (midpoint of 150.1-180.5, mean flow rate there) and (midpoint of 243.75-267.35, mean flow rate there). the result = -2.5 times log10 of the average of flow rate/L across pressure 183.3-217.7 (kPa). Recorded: -0.09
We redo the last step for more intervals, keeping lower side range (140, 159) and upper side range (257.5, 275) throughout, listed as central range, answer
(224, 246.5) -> -0.07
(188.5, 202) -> -0.08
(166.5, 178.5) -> -0.01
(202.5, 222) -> -0.12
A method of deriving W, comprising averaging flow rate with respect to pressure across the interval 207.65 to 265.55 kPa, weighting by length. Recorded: 27.8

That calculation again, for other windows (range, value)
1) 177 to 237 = 27.4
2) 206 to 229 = 28.3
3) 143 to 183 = 24.1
